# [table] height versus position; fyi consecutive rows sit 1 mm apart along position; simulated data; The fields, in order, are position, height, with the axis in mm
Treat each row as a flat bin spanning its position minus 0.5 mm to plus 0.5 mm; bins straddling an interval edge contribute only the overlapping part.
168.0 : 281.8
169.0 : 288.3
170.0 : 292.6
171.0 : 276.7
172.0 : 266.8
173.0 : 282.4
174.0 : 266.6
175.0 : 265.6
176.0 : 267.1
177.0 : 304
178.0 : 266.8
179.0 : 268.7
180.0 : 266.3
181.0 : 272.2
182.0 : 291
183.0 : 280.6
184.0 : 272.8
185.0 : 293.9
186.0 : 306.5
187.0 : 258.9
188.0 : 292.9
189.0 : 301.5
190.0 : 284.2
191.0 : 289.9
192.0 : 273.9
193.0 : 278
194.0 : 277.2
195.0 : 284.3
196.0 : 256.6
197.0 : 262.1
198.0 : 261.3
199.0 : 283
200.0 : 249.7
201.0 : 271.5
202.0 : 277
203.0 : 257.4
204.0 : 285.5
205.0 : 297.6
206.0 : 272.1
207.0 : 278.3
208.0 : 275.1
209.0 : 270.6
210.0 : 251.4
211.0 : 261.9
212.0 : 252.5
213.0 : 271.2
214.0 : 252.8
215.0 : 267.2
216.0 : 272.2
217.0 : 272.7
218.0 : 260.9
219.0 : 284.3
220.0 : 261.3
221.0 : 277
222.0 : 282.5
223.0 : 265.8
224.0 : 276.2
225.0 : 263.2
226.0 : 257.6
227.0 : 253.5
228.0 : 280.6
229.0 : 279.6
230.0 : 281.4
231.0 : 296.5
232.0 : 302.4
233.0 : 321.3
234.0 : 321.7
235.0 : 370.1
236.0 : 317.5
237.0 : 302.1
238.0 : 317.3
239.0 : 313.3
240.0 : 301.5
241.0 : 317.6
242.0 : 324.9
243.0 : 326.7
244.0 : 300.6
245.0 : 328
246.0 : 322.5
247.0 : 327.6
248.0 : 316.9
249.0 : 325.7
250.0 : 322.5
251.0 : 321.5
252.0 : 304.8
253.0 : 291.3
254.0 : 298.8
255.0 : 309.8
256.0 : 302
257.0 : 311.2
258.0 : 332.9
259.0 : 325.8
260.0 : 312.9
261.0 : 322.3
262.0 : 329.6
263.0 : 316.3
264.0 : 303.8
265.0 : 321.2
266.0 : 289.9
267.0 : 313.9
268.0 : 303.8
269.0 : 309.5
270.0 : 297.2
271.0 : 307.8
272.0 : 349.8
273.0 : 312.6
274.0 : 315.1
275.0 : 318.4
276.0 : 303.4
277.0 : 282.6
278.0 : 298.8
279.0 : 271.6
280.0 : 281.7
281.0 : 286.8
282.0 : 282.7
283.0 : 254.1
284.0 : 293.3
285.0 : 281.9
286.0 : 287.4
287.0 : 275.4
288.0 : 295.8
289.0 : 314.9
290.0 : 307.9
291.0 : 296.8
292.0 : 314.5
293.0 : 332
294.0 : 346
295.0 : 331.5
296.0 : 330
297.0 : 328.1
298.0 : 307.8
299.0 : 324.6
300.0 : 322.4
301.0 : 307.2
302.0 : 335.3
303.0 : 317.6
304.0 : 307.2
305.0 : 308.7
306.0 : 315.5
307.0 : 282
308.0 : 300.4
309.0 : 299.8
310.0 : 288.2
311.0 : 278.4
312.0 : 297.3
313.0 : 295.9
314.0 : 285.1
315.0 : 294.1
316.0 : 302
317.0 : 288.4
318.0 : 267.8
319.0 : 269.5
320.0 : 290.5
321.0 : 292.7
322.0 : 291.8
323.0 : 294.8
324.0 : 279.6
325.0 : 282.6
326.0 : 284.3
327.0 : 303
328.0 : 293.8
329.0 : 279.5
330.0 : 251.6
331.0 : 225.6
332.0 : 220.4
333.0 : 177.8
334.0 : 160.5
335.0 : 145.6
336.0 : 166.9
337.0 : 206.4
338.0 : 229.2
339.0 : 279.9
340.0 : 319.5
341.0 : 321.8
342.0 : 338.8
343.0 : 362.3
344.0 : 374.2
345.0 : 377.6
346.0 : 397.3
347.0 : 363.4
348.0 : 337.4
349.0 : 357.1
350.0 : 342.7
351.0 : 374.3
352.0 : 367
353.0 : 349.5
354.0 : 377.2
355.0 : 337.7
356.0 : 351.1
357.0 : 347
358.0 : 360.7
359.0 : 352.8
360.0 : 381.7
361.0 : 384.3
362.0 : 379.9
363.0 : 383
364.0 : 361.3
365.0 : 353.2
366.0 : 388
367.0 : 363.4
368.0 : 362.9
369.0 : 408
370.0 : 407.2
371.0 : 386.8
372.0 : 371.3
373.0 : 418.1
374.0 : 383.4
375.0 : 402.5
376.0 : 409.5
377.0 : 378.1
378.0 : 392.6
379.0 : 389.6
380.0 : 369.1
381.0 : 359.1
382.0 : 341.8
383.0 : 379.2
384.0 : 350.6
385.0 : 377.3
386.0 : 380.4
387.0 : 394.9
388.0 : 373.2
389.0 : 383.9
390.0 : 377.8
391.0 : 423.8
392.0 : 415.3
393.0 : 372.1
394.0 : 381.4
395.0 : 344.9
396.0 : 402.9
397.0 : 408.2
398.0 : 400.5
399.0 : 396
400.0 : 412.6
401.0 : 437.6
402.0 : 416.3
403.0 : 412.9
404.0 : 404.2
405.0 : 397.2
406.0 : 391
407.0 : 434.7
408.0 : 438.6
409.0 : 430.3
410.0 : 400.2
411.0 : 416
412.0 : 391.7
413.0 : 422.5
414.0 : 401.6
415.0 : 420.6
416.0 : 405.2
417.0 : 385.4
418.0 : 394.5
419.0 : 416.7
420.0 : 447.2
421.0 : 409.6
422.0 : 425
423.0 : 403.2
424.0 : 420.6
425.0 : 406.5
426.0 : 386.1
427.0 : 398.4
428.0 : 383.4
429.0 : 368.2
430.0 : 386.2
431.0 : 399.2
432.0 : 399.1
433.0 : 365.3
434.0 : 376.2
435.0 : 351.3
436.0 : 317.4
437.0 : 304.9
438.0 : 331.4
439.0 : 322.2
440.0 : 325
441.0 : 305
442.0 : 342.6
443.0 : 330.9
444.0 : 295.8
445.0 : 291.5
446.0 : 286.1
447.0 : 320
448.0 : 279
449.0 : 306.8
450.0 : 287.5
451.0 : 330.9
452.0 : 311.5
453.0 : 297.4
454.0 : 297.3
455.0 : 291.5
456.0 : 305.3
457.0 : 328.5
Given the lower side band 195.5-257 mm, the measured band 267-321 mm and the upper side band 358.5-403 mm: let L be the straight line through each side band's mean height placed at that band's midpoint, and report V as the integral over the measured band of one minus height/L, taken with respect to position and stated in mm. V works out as 4.77 mm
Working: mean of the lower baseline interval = 289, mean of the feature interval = 302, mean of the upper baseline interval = 386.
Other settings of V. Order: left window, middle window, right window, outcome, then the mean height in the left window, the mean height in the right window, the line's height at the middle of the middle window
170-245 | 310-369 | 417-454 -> 2.3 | 282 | 353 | 323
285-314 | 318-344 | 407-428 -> 5.5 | 308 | 411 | 335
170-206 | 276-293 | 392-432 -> 2.1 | 277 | 404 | 332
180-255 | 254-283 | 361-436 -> 1.0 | 288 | 393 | 317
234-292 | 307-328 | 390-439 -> 3.1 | 308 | 396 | 340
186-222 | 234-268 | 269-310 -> -3.0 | 273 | 305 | 291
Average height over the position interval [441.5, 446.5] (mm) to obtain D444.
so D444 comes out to 309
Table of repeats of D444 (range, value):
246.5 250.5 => 323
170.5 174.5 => 273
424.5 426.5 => 396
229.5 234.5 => 305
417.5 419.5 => 406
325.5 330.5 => 282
